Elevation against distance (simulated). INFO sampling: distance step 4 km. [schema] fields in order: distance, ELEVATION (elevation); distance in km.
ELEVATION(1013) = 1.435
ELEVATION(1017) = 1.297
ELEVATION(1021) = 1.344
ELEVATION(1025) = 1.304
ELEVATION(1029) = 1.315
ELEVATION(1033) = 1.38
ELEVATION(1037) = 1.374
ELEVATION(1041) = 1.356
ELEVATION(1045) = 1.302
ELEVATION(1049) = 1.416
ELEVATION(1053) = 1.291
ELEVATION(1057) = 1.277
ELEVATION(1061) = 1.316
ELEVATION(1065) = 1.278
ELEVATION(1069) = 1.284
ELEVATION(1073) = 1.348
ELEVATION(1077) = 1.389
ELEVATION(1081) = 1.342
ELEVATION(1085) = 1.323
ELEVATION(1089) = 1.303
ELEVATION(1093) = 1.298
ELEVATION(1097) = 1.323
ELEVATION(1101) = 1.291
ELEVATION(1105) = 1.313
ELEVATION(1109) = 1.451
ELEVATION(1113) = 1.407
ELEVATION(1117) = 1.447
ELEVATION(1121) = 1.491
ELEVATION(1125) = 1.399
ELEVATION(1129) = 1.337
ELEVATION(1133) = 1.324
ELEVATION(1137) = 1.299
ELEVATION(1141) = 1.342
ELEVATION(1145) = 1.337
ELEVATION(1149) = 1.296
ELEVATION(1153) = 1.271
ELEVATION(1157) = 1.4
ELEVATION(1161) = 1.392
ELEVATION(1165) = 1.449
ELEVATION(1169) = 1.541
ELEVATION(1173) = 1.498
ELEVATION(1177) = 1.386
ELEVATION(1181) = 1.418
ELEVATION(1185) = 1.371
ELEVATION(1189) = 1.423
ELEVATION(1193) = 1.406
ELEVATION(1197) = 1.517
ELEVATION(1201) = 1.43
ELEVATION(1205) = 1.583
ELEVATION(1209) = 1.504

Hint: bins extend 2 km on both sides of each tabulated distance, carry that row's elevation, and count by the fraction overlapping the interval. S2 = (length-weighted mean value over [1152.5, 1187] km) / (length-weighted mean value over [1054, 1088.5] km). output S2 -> 1.08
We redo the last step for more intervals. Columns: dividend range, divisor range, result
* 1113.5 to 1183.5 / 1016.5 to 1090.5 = 1.05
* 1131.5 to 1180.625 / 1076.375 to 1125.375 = 1.01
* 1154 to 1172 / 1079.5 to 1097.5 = 1.09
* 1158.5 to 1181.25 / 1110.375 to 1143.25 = 1.05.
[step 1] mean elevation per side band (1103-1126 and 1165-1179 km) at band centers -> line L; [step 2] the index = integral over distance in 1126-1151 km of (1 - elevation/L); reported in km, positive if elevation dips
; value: 2.0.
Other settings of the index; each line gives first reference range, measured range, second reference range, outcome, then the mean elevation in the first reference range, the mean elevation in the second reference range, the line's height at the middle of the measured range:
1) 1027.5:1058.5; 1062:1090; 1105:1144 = 0.7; 1.34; 1.38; 1.36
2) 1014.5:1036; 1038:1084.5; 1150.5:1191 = 0.8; 1.33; 1.41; 1.35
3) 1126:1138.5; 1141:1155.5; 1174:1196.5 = 0.5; 1.33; 1.41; 1.35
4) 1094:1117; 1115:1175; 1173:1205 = 0.4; 1.36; 1.44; 1.4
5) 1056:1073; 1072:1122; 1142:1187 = -1.2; 1.3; 1.4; 1.33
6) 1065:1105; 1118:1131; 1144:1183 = -0.5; 1.32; 1.4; 1.36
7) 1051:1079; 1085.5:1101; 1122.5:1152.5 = 0.2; 1.31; 1.33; 1.32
